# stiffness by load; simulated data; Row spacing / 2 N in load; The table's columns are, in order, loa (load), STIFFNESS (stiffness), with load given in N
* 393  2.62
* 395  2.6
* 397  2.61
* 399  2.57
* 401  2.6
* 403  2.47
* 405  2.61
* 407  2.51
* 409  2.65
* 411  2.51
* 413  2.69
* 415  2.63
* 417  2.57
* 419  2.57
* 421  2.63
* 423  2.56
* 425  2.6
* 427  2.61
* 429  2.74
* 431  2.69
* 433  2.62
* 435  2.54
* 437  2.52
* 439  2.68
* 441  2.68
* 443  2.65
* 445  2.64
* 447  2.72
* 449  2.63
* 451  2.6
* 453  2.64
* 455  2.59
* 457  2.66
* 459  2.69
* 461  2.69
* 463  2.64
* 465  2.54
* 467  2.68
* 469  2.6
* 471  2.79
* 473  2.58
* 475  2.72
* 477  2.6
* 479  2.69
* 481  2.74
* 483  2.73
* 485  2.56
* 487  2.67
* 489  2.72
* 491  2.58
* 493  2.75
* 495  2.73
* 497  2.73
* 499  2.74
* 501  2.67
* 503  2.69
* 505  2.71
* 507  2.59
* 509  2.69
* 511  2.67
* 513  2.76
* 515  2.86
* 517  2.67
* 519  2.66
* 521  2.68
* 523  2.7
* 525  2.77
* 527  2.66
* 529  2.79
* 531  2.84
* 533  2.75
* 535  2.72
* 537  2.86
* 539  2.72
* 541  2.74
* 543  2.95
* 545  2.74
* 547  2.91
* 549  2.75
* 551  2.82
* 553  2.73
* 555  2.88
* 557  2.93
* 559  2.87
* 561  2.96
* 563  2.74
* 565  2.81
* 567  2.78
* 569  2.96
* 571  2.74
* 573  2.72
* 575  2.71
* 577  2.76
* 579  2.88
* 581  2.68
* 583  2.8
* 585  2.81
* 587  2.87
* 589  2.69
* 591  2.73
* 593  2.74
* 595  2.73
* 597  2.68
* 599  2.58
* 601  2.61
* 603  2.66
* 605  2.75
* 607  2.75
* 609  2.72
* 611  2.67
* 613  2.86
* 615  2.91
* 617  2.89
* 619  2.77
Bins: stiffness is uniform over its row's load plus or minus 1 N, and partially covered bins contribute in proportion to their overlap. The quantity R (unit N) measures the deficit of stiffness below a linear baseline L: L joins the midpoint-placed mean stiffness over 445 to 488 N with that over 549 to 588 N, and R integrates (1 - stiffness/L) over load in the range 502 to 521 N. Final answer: 0.2 N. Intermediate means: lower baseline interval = 2.65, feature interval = 2.7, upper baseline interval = 2.81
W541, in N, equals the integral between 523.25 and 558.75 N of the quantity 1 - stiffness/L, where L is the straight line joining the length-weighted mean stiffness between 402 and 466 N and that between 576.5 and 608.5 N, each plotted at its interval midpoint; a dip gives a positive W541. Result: -1.3 N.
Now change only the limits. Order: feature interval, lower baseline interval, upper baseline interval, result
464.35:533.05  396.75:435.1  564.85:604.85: -0.6 N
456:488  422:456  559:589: 0.1 N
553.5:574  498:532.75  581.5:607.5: -0.9 N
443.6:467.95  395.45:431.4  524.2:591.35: 0.1 N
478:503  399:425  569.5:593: -0.2 N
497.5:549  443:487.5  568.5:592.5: -0.5 N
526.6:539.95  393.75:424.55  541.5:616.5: -0.2 N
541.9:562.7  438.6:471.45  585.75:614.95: -1.2 N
